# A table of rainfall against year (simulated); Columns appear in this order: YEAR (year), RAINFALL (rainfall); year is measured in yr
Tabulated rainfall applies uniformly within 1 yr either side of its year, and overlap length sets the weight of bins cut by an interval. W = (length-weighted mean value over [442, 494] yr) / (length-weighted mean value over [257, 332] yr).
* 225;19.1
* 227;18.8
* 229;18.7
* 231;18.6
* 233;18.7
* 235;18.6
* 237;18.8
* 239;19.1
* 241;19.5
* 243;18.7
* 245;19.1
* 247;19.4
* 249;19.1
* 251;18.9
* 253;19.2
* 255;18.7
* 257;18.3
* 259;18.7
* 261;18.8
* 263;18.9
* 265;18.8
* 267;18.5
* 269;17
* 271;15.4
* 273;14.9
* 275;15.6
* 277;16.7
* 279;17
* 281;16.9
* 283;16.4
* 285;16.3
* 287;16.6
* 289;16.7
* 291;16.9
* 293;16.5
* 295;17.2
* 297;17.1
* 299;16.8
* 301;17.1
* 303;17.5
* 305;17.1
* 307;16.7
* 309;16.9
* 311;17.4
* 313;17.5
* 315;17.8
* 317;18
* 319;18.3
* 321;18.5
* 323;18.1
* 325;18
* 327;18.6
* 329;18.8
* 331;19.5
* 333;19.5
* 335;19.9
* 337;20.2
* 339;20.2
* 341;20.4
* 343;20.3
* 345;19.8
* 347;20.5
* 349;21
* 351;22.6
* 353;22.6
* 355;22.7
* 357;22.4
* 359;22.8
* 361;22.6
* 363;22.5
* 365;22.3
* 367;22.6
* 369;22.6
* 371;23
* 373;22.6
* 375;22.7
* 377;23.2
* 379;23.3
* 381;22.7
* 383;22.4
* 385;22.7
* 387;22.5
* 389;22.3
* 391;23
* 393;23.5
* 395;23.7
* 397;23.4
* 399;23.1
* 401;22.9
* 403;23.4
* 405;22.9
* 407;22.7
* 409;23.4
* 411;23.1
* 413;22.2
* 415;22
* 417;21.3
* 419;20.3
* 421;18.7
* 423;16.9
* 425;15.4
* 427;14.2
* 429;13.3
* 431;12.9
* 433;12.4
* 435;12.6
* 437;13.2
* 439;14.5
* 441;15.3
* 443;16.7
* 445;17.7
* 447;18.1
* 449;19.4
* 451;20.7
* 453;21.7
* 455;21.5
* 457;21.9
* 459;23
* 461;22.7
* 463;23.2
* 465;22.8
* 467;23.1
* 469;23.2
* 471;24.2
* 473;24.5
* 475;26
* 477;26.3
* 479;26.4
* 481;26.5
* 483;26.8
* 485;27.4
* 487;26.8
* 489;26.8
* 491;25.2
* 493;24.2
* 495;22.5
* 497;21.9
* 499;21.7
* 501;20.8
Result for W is 1.34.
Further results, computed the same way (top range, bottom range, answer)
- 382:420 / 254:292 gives 1.32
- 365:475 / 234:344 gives 1.15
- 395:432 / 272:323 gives 1.19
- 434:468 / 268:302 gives 1.17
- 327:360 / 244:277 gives 1.15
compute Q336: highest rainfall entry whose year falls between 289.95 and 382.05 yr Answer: 23.3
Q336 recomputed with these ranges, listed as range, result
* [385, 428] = 23.7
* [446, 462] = 23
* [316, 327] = 18.6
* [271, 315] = 17.8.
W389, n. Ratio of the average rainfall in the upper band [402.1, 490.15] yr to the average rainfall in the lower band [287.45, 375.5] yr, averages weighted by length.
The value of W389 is 1.1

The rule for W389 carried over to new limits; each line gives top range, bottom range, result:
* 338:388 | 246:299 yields 1.27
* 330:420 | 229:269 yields 1.18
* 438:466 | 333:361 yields 0.94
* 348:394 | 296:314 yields 1.32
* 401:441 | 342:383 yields 0.82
